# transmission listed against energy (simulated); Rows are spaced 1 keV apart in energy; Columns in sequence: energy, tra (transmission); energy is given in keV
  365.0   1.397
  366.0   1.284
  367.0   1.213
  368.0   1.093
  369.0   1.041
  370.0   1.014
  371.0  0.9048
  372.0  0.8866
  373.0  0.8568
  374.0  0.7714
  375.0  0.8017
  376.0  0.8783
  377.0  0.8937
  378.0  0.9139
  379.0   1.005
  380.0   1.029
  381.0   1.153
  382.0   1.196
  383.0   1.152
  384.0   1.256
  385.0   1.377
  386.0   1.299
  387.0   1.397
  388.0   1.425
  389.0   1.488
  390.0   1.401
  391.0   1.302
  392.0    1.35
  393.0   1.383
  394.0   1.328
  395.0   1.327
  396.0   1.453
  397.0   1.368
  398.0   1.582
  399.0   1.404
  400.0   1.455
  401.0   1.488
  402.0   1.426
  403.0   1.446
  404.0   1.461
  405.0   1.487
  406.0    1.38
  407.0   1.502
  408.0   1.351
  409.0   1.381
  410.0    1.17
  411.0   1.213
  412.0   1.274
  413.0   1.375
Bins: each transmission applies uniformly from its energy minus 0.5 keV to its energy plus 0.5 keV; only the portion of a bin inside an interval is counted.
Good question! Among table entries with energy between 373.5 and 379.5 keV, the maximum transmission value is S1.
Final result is 1.005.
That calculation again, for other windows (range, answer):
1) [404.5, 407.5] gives 1.502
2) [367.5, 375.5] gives 1.093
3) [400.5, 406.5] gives 1.488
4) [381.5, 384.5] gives 1.256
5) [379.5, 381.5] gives 1.153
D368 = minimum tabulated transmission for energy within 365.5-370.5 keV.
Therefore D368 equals 1.014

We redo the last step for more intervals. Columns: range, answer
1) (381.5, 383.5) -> 1.152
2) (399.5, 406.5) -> 1.38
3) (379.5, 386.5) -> 1.029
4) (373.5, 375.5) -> 0.7714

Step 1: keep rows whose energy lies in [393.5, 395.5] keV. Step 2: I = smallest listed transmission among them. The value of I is 1.327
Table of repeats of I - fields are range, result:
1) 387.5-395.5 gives 1.302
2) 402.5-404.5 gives 1.446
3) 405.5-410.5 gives 1.17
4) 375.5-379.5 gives 0.8783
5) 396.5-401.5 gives 1.368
